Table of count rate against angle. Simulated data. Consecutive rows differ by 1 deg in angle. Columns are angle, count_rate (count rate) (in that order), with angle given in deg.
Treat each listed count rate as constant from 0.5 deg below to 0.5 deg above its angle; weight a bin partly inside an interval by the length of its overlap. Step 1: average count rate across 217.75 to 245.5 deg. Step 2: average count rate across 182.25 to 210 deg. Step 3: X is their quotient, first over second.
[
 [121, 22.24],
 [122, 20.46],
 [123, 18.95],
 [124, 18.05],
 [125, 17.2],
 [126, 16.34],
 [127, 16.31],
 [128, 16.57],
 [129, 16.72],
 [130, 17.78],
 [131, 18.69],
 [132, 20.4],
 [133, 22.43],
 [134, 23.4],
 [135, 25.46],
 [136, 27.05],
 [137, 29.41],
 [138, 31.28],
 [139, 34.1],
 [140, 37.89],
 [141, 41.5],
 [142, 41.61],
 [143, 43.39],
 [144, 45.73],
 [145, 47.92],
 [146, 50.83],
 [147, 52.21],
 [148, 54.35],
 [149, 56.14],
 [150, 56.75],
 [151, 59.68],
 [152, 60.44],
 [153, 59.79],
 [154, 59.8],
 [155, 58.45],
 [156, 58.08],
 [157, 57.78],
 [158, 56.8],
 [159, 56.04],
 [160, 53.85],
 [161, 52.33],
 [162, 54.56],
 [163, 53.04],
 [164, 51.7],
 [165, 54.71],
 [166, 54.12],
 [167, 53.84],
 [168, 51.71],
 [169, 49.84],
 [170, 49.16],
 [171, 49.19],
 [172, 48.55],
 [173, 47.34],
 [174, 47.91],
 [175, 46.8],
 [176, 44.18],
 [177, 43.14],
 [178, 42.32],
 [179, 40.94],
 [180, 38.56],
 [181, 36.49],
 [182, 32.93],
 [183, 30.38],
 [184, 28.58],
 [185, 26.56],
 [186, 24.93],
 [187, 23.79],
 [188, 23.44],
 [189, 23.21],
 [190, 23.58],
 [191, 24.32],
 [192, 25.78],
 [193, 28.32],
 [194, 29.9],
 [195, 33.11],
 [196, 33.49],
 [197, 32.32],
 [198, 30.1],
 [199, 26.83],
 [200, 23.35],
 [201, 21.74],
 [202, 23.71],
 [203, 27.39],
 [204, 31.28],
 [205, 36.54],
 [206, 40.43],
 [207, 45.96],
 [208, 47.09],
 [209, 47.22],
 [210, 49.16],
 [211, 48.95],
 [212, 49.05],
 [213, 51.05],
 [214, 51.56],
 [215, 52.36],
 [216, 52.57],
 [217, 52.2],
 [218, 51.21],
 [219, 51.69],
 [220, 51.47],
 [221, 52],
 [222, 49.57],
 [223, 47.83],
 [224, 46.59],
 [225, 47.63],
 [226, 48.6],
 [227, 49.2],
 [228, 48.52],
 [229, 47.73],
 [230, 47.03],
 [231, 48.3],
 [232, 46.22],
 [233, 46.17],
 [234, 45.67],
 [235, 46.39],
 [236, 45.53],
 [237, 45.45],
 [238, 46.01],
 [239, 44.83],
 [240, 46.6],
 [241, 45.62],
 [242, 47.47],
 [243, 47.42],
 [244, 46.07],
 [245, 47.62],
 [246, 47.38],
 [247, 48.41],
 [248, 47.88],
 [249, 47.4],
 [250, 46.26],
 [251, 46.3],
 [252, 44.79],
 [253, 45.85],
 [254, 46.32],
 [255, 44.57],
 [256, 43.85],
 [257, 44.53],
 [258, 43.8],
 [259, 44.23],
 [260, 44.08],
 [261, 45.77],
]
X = 1.6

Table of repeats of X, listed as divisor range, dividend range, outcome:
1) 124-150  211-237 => 1.51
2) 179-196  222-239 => 1.63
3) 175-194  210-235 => 1.56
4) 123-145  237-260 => 1.70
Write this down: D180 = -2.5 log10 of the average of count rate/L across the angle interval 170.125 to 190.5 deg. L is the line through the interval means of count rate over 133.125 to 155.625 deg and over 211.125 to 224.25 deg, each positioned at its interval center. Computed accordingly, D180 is 0.29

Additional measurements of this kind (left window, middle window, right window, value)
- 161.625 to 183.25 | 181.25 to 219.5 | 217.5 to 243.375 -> 0.30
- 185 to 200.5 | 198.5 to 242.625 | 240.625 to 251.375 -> -0.19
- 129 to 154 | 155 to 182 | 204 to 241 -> -0.17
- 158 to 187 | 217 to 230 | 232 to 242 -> -0.08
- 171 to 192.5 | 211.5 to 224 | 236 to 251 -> -0.22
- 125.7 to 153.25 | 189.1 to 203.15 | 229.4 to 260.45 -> 0.46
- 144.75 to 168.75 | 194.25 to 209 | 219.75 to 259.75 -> 0.47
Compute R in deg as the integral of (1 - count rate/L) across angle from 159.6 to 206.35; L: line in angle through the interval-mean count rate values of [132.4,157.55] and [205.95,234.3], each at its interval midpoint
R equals 9.3 deg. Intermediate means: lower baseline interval 45.3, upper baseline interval 48.9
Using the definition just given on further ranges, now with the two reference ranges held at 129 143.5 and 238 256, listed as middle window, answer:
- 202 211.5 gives -0.1 deg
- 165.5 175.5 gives -4.5 deg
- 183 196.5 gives 3.8 deg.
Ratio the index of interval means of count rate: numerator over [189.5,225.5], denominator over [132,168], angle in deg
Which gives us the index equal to 0.8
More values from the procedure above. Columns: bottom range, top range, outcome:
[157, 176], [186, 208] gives 0.57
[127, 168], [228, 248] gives 1.06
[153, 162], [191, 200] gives 0.52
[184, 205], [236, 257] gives 1.70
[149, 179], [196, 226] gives 0.81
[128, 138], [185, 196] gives 1.17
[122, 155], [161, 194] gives 1.12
